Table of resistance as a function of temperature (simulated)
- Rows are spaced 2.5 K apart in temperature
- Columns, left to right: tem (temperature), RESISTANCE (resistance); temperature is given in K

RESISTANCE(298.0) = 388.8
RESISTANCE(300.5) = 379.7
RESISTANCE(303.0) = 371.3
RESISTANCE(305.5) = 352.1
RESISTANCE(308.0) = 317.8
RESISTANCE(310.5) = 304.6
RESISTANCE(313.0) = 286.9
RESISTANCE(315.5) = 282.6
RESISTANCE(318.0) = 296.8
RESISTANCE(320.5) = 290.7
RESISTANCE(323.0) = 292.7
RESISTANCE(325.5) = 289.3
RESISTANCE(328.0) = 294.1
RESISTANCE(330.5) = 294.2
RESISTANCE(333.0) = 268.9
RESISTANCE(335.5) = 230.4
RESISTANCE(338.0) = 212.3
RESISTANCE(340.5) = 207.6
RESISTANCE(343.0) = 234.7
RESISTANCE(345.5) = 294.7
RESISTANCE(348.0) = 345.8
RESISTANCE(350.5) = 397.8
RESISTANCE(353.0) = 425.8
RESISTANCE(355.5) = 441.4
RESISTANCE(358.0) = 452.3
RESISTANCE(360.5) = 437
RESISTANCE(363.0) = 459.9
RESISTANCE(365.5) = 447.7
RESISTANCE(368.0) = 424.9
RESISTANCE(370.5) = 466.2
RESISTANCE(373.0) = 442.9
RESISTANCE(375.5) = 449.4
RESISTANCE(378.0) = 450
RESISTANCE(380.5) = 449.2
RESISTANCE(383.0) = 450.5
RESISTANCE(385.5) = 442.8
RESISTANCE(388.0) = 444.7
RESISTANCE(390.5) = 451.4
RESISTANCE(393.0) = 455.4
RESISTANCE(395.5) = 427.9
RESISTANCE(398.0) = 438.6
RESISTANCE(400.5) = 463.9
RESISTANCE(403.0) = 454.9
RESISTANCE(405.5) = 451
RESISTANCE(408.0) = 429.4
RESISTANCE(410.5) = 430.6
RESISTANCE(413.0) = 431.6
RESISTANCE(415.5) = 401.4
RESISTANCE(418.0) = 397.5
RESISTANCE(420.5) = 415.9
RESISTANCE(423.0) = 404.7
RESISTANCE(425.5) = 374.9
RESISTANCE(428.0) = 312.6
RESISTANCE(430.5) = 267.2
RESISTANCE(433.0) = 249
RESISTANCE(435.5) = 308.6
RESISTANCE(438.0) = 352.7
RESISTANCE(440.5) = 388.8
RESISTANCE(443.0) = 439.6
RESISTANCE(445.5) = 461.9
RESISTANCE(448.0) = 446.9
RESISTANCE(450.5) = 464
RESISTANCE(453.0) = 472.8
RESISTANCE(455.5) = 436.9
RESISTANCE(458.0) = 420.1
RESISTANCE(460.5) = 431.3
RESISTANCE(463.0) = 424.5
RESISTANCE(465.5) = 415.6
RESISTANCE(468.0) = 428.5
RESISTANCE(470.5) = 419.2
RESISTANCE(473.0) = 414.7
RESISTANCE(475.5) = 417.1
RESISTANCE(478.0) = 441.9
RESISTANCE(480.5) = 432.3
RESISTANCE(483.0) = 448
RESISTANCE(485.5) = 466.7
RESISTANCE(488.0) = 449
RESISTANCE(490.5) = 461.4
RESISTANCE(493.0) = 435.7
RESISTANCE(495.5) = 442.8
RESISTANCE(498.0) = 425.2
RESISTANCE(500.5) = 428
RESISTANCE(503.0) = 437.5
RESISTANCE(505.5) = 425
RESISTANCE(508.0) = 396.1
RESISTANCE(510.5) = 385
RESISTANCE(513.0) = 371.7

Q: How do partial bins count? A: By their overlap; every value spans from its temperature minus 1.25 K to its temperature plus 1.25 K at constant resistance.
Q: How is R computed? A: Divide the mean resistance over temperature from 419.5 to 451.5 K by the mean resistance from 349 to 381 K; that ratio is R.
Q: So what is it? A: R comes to 0.9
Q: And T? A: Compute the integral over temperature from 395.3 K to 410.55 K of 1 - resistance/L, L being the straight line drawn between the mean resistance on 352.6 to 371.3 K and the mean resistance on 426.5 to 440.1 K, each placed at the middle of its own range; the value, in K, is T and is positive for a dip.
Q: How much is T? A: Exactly -3.3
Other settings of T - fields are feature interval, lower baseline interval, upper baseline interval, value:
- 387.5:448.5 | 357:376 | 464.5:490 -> 5.3 K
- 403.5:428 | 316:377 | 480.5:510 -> -1.4 K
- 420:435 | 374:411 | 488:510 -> 3.7 K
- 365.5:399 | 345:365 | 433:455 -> -2.8 K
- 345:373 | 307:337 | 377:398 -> -3.3 K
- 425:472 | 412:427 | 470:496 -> 2.7 K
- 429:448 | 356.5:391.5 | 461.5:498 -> 3.5 K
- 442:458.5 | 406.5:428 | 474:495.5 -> -1.0 K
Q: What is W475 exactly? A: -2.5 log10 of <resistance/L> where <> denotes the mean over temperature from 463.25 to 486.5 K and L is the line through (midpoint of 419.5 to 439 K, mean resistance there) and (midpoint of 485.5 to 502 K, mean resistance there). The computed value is -0.052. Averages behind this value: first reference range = 334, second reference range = 442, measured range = 431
